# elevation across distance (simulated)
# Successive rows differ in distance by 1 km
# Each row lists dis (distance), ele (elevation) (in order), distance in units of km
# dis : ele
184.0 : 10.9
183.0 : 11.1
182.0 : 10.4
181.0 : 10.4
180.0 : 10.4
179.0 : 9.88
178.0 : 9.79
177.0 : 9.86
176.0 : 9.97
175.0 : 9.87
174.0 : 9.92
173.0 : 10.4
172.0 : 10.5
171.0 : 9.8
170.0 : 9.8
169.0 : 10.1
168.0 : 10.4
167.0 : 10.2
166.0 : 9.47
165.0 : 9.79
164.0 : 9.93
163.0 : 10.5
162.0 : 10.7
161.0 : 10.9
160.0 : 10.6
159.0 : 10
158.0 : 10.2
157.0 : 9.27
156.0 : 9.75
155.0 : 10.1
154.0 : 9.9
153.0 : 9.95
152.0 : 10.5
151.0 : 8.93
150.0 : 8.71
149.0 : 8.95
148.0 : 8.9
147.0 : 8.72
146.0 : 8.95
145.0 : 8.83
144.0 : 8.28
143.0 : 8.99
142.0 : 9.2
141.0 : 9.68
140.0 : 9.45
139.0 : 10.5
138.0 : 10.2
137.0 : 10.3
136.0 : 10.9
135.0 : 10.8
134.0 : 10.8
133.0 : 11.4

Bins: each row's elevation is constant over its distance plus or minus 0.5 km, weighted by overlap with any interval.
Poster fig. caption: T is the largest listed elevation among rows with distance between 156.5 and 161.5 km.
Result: 10.9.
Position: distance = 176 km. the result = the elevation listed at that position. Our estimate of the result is 9.97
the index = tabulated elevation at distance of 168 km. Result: 10.4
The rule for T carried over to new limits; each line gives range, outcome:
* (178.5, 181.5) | 10.4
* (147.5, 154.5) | 10.5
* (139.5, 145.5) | 9.68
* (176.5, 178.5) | 9.86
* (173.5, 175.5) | 9.92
